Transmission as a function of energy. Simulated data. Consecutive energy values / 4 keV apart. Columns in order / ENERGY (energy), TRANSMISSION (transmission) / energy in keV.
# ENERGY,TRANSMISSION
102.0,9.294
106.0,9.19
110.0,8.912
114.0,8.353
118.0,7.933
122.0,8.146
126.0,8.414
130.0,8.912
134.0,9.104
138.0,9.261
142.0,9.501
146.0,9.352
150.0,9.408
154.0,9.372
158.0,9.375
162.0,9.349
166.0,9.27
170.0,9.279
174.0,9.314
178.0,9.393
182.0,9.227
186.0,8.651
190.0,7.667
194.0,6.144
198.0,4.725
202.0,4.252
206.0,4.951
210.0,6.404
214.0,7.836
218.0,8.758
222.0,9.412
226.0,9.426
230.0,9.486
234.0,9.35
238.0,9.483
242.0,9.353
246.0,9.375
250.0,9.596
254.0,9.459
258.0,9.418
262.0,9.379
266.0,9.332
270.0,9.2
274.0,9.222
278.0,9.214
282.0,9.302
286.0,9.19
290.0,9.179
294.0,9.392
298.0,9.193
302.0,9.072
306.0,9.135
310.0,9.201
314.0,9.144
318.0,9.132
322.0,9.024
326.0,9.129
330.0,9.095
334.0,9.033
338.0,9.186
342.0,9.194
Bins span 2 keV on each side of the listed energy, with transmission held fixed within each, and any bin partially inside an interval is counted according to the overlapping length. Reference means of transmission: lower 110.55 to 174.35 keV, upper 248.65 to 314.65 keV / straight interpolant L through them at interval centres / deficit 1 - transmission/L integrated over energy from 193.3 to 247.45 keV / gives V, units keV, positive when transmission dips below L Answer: 8.0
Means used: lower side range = 9.01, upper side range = 9.27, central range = 7.81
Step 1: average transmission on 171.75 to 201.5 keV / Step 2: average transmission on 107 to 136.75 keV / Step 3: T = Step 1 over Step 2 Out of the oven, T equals 0.90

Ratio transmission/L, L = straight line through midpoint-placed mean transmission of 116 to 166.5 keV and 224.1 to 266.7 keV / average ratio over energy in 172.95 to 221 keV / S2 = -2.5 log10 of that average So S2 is 0.26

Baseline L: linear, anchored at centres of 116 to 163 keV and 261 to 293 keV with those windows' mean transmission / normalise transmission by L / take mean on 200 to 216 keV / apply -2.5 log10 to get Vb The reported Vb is 0.48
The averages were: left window 9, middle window 5.86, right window 9.25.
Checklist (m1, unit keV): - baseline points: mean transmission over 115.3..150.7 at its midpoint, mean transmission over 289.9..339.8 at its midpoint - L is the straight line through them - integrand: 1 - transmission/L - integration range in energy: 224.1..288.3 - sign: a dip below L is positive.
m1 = -2.2 keV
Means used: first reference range 8.86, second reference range 9.15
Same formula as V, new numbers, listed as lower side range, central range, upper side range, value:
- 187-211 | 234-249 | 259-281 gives -2.9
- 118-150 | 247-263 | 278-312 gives -0.6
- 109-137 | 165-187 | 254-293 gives -1.0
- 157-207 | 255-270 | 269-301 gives -0.7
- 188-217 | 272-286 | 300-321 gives -1.7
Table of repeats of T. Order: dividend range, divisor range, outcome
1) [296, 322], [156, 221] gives 1.17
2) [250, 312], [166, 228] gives 1.20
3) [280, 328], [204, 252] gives 1.06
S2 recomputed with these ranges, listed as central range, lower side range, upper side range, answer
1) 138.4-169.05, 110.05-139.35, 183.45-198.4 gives -0.18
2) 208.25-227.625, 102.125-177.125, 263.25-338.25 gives 0.09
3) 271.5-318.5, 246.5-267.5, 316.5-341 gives 0.01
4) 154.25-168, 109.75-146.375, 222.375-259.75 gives -0.05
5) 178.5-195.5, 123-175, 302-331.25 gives 0.14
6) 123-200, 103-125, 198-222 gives -0.15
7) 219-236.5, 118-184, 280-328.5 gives -0.03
